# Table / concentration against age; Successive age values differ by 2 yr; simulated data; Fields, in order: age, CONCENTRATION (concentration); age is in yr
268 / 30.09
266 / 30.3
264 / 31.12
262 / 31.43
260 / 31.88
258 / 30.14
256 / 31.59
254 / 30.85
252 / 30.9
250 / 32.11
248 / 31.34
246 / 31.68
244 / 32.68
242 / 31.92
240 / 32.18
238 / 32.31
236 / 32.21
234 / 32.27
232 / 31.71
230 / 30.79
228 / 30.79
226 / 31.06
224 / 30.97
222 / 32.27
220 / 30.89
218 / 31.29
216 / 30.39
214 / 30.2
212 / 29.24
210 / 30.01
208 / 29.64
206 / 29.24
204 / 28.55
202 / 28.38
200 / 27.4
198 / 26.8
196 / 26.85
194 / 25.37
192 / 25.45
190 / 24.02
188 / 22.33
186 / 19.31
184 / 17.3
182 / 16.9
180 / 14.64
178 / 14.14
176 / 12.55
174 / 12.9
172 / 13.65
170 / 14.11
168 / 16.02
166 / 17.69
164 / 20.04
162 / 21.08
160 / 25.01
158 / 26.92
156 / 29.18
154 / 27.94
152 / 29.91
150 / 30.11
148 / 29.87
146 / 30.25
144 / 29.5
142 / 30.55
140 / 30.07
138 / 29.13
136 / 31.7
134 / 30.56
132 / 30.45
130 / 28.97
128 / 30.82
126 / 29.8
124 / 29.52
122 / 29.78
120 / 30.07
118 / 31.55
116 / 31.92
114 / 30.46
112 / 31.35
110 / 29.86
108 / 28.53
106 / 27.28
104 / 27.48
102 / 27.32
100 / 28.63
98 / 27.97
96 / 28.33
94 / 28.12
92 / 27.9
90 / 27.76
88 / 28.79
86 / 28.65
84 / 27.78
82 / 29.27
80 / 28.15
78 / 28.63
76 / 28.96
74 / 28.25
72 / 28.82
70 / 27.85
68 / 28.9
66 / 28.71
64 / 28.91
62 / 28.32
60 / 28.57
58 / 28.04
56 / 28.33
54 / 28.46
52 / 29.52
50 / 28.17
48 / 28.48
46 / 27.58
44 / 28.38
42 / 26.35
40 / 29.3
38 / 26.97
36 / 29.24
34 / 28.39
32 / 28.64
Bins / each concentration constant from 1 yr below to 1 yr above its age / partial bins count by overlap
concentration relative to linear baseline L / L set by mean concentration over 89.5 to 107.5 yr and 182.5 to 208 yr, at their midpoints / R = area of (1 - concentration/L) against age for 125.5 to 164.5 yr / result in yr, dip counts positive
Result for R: -3.11 yr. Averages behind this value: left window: 27.9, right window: 25.1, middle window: 28.7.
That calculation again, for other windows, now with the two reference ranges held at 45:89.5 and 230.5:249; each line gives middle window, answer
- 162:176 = 6.7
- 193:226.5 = 2.2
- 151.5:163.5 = 1.6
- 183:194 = 3.2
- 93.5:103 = 0.3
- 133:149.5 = -0.1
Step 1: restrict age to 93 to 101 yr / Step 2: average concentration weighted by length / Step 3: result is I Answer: 28.3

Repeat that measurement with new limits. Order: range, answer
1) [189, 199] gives 25.7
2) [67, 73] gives 28.5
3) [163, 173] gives 16.3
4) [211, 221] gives 30.4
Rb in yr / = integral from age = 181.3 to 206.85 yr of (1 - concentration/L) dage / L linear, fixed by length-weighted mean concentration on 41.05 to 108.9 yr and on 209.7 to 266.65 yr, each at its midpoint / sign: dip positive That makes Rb 5.0 yr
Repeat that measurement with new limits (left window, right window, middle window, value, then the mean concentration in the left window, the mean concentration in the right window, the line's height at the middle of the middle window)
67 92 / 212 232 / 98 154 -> -0.96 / 28.5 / 30.9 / 29.3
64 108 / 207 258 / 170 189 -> 9.01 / 28.3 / 31.2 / 30.2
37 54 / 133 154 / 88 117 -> 0.47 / 28.1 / 30.1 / 29.2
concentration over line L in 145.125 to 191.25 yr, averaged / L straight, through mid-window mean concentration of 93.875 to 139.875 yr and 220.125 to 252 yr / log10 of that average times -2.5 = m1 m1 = 0.40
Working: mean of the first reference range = 29.6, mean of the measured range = 21.1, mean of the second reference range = 31.7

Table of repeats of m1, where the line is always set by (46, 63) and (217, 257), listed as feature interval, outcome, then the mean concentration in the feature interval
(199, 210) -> 0.08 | 28.8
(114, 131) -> -0.03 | 30.3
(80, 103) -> 0.03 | 28.2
